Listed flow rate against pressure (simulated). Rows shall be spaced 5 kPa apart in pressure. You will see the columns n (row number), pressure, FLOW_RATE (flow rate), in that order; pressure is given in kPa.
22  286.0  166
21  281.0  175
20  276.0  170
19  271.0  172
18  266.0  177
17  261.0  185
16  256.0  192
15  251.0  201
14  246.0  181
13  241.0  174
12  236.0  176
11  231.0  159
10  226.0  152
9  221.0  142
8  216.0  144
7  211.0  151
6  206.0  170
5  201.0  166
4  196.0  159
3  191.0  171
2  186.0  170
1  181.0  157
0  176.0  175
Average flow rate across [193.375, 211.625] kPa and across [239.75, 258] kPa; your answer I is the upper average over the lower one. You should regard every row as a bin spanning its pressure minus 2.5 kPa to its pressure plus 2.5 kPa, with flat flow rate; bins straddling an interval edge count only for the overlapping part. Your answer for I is 1.2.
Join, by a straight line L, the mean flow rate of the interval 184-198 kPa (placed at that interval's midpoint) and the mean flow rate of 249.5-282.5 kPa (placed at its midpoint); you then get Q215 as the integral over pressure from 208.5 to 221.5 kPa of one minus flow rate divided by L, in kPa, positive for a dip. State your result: 1.91 kPa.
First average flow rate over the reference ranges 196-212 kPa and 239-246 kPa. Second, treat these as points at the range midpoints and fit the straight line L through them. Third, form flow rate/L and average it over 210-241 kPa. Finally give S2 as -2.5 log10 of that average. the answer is 0.10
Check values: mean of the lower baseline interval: 163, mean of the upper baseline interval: 176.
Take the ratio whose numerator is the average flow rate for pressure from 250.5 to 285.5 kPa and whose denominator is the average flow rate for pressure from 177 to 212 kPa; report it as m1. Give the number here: 1.09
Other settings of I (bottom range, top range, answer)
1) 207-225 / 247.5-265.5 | 1.28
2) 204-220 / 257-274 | 1.17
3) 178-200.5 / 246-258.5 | 1.17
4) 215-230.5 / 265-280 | 1.17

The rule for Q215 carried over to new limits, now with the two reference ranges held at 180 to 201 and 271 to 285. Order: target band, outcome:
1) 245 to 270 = -2.4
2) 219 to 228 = 1.1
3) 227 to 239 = 0.2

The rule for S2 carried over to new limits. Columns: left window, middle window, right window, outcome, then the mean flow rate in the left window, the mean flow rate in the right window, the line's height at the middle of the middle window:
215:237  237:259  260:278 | -0.13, 154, 175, 165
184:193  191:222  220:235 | 0.04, 170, 154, 163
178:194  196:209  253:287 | 0.02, 166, 178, 168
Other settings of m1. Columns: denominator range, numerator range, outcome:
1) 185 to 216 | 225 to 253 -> 1.07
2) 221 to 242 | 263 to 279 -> 1.07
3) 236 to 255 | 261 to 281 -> 0.95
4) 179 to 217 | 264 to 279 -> 1.07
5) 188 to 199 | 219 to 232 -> 0.91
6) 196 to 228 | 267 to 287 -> 1.11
